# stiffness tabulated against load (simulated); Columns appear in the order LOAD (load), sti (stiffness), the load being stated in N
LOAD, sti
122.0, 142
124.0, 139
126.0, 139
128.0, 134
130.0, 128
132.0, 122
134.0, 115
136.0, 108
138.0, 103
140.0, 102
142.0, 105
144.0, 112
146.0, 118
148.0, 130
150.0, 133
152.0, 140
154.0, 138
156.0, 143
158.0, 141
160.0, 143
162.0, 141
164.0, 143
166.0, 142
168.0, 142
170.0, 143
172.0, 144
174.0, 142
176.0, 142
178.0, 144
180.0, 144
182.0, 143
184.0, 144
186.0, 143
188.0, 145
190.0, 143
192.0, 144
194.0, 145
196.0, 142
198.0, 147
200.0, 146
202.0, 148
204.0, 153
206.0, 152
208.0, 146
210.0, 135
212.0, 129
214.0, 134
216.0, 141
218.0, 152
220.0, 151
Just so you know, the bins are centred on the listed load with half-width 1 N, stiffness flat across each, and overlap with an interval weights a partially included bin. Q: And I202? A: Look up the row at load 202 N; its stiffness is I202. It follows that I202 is 148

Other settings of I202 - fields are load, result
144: 112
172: 144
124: 139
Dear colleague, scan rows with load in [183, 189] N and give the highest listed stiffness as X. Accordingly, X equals 145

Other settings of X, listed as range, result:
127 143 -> 134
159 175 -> 144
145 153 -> 140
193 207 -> 153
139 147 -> 118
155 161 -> 143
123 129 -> 139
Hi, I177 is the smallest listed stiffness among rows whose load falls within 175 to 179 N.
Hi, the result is 142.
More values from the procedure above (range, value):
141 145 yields 105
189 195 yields 143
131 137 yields 108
